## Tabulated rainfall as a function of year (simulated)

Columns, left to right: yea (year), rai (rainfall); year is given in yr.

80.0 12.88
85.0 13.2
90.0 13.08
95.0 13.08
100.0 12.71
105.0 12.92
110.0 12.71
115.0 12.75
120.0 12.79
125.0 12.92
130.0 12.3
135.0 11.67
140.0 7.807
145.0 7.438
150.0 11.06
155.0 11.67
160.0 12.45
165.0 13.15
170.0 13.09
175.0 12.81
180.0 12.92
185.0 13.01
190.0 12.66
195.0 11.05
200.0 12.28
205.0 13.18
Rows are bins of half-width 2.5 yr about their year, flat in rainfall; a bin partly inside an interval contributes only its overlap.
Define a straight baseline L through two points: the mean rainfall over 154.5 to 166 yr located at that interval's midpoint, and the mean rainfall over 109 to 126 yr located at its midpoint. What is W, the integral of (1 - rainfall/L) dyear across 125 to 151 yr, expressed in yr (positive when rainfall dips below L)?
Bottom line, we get 4.87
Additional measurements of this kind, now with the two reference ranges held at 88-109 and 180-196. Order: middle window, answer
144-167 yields 2.3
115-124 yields 0.0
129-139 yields 1.1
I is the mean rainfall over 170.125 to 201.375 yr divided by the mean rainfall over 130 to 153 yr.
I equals 1.27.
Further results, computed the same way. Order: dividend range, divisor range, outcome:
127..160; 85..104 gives 0.81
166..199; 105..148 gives 1.11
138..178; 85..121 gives 0.87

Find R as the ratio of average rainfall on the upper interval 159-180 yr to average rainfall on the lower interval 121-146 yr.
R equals 1.2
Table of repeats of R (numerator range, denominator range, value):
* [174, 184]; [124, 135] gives 1.04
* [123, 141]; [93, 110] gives 0.89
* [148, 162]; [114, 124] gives 0.92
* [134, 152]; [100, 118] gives 0.73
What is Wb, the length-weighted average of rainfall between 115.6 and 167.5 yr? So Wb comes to 11.4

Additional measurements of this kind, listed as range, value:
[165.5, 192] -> 12.9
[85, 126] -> 12.9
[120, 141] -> 11.6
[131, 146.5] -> 9.39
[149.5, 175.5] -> 12.4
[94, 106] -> 12.9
